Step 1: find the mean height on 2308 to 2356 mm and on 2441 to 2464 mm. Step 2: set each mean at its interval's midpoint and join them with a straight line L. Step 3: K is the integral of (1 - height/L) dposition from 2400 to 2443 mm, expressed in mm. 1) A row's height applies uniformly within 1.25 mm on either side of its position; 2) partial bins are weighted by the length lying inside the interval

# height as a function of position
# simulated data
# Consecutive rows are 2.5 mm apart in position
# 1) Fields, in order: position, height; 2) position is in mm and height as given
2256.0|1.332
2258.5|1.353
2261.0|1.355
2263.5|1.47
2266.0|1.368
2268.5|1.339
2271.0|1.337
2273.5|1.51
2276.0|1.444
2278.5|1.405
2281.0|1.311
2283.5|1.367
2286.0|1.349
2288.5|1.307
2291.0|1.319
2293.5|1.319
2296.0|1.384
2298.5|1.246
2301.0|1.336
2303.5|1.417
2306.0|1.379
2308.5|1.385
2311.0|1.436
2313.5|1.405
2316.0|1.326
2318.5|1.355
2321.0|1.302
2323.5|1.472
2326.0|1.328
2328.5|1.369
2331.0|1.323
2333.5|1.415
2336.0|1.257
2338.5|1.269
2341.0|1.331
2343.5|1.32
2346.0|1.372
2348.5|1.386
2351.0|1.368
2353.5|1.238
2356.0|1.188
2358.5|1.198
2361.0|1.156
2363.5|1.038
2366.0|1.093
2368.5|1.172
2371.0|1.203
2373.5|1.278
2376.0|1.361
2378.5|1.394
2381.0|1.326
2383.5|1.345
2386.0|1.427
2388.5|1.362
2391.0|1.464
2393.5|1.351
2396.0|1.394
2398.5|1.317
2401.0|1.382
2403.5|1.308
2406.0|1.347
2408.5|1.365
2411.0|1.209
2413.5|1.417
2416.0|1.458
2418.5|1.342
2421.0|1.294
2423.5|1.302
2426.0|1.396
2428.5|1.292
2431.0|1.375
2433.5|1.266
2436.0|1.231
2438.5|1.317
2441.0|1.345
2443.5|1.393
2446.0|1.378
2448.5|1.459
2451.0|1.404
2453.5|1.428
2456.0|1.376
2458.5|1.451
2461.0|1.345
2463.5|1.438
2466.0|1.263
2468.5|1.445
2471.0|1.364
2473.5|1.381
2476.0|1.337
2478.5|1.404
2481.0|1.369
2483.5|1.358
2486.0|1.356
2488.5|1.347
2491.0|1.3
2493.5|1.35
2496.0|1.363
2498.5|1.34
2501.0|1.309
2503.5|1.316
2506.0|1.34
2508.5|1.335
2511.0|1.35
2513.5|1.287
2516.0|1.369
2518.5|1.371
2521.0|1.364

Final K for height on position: 1.7 mm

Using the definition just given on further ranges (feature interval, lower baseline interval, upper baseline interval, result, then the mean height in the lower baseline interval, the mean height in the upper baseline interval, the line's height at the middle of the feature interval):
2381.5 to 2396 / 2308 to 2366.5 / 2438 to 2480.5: -0.51 mm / 1.31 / 1.38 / 1.34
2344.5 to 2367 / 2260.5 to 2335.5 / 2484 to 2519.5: 2.17 mm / 1.37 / 1.34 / 1.36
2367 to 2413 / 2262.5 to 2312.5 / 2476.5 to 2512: 0.83 mm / 1.37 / 1.35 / 1.36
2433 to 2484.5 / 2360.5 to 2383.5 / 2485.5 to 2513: -2.69 mm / 1.23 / 1.34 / 1.3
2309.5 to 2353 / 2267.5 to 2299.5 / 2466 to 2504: 0.12 mm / 1.36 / 1.35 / 1.36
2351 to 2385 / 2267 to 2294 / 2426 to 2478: 3.21 mm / 1.37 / 1.37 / 1.37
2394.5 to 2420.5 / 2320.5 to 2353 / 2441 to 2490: 0.26 mm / 1.35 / 1.38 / 1.37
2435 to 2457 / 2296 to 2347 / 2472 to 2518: -0.39 mm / 1.35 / 1.35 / 1.35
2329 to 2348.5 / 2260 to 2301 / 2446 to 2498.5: 0.50 mm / 1.36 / 1.38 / 1.37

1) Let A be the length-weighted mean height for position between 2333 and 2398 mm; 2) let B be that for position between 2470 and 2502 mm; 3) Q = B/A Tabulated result 1.04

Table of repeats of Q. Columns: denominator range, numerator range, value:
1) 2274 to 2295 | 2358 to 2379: 0.89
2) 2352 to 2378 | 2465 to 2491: 1.13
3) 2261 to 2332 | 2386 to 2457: 0.99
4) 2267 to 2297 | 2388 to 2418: 1.00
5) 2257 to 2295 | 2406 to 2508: 0.99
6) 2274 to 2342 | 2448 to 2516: 1.01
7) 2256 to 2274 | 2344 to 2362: 0.92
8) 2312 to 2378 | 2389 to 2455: 1.05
